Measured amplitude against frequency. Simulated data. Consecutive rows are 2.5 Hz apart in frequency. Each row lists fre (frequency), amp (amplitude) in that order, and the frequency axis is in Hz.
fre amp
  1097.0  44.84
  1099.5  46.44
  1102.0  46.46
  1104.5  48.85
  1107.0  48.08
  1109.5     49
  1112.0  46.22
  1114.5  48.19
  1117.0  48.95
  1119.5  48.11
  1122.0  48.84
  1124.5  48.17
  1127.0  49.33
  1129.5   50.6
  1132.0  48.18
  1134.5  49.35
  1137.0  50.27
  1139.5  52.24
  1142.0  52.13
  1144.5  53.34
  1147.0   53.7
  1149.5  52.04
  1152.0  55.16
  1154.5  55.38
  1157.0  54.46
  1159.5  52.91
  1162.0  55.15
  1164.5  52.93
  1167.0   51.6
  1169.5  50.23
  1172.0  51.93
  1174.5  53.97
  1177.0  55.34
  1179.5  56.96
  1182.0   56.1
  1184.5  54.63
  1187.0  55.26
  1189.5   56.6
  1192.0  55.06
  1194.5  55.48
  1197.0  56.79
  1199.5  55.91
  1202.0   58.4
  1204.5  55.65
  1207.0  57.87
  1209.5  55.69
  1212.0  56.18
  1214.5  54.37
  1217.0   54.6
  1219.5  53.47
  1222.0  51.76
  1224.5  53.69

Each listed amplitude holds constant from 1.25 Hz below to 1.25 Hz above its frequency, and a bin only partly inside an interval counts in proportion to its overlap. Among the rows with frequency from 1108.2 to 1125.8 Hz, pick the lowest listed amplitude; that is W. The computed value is 46.22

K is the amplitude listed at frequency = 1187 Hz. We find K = 55.26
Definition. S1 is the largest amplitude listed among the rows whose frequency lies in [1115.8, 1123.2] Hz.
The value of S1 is 48.95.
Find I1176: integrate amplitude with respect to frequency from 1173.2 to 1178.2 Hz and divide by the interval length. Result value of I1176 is 54.6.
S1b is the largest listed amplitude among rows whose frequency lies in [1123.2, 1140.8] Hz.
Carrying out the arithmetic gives 52.24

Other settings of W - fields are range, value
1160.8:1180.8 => 50.23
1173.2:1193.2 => 53.97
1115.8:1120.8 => 48.11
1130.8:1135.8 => 48.18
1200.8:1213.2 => 55.65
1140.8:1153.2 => 52.04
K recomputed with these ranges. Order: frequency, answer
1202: 58.4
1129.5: 50.6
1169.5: 50.23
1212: 56.18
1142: 52.13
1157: 54.46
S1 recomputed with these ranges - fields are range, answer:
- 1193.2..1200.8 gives 56.79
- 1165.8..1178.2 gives 55.34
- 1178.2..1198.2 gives 56.96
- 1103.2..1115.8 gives 49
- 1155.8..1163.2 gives 55.15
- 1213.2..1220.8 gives 54.6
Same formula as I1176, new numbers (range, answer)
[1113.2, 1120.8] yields 48.4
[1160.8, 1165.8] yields 54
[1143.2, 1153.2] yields 53.5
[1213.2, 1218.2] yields 54.5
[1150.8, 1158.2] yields 55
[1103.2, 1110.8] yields 48.6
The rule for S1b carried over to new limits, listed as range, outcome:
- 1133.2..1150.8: 53.7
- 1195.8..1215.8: 58.4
